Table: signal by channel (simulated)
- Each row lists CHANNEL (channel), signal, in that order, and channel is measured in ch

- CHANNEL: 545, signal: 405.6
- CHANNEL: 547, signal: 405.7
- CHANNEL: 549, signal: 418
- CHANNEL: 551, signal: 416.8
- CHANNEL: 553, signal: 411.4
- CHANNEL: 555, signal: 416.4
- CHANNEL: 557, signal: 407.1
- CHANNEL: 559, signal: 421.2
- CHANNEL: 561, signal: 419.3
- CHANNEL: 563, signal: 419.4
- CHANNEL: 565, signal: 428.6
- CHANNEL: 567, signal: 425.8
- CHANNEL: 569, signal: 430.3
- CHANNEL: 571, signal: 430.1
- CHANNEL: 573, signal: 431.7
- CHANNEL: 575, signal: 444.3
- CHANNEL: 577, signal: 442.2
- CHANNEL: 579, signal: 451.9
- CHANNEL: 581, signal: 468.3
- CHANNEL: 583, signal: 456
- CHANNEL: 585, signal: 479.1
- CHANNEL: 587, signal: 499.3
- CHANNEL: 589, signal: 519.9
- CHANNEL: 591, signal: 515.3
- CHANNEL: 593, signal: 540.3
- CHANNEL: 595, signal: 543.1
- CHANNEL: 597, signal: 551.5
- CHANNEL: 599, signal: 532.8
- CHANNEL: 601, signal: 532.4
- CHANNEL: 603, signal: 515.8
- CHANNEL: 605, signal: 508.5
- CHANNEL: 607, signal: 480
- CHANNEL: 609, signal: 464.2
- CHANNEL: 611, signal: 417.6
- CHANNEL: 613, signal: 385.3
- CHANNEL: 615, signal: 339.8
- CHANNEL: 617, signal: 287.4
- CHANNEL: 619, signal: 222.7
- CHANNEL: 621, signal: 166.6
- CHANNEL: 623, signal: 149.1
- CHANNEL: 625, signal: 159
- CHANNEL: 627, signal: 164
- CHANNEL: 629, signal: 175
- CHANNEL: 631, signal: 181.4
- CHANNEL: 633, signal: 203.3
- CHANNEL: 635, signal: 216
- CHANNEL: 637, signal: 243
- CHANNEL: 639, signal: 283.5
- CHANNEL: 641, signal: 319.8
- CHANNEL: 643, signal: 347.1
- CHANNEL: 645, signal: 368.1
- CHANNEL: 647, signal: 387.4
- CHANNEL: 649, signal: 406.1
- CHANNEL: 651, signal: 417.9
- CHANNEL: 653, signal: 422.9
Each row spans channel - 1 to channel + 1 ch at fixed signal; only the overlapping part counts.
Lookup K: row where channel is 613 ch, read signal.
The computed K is 385.3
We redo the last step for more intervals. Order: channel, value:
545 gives 405.6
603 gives 515.8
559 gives 421.2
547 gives 405.7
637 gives 243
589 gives 519.9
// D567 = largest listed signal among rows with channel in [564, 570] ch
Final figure 430.3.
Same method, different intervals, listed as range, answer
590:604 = 551.5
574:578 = 444.3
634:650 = 406.1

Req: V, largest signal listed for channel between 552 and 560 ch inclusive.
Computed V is 421.2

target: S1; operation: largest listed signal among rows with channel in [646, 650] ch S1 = 406.1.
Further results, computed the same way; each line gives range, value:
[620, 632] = 181.4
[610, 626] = 417.6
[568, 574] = 431.7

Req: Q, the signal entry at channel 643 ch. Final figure 347.1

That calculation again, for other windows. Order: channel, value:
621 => 166.6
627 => 164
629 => 175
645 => 368.1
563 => 419.4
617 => 287.4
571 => 430.1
